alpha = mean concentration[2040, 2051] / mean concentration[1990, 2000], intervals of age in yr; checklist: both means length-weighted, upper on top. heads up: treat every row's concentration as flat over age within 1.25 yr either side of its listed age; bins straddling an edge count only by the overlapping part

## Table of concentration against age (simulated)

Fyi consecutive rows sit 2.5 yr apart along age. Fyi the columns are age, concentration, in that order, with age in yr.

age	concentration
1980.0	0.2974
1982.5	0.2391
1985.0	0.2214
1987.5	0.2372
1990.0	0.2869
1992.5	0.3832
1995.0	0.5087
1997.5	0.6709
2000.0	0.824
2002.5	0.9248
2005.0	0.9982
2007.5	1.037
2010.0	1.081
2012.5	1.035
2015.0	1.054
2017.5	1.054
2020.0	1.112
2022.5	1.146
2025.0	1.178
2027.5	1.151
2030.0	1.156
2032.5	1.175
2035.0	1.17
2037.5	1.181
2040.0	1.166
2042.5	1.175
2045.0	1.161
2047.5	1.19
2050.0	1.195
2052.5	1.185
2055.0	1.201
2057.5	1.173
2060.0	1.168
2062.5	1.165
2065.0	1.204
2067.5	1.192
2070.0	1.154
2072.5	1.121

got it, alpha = 2.2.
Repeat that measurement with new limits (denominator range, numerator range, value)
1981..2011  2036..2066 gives 1.93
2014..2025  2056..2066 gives 1.07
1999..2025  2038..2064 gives 1.14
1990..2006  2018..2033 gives 1.69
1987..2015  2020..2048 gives 1.55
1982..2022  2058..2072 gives 1.57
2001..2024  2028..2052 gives 1.12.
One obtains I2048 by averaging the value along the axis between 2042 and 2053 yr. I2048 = 1.18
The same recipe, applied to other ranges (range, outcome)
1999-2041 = 1.09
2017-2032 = 1.14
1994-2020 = 0.932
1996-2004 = 0.803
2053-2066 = 1.18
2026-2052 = 1.17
